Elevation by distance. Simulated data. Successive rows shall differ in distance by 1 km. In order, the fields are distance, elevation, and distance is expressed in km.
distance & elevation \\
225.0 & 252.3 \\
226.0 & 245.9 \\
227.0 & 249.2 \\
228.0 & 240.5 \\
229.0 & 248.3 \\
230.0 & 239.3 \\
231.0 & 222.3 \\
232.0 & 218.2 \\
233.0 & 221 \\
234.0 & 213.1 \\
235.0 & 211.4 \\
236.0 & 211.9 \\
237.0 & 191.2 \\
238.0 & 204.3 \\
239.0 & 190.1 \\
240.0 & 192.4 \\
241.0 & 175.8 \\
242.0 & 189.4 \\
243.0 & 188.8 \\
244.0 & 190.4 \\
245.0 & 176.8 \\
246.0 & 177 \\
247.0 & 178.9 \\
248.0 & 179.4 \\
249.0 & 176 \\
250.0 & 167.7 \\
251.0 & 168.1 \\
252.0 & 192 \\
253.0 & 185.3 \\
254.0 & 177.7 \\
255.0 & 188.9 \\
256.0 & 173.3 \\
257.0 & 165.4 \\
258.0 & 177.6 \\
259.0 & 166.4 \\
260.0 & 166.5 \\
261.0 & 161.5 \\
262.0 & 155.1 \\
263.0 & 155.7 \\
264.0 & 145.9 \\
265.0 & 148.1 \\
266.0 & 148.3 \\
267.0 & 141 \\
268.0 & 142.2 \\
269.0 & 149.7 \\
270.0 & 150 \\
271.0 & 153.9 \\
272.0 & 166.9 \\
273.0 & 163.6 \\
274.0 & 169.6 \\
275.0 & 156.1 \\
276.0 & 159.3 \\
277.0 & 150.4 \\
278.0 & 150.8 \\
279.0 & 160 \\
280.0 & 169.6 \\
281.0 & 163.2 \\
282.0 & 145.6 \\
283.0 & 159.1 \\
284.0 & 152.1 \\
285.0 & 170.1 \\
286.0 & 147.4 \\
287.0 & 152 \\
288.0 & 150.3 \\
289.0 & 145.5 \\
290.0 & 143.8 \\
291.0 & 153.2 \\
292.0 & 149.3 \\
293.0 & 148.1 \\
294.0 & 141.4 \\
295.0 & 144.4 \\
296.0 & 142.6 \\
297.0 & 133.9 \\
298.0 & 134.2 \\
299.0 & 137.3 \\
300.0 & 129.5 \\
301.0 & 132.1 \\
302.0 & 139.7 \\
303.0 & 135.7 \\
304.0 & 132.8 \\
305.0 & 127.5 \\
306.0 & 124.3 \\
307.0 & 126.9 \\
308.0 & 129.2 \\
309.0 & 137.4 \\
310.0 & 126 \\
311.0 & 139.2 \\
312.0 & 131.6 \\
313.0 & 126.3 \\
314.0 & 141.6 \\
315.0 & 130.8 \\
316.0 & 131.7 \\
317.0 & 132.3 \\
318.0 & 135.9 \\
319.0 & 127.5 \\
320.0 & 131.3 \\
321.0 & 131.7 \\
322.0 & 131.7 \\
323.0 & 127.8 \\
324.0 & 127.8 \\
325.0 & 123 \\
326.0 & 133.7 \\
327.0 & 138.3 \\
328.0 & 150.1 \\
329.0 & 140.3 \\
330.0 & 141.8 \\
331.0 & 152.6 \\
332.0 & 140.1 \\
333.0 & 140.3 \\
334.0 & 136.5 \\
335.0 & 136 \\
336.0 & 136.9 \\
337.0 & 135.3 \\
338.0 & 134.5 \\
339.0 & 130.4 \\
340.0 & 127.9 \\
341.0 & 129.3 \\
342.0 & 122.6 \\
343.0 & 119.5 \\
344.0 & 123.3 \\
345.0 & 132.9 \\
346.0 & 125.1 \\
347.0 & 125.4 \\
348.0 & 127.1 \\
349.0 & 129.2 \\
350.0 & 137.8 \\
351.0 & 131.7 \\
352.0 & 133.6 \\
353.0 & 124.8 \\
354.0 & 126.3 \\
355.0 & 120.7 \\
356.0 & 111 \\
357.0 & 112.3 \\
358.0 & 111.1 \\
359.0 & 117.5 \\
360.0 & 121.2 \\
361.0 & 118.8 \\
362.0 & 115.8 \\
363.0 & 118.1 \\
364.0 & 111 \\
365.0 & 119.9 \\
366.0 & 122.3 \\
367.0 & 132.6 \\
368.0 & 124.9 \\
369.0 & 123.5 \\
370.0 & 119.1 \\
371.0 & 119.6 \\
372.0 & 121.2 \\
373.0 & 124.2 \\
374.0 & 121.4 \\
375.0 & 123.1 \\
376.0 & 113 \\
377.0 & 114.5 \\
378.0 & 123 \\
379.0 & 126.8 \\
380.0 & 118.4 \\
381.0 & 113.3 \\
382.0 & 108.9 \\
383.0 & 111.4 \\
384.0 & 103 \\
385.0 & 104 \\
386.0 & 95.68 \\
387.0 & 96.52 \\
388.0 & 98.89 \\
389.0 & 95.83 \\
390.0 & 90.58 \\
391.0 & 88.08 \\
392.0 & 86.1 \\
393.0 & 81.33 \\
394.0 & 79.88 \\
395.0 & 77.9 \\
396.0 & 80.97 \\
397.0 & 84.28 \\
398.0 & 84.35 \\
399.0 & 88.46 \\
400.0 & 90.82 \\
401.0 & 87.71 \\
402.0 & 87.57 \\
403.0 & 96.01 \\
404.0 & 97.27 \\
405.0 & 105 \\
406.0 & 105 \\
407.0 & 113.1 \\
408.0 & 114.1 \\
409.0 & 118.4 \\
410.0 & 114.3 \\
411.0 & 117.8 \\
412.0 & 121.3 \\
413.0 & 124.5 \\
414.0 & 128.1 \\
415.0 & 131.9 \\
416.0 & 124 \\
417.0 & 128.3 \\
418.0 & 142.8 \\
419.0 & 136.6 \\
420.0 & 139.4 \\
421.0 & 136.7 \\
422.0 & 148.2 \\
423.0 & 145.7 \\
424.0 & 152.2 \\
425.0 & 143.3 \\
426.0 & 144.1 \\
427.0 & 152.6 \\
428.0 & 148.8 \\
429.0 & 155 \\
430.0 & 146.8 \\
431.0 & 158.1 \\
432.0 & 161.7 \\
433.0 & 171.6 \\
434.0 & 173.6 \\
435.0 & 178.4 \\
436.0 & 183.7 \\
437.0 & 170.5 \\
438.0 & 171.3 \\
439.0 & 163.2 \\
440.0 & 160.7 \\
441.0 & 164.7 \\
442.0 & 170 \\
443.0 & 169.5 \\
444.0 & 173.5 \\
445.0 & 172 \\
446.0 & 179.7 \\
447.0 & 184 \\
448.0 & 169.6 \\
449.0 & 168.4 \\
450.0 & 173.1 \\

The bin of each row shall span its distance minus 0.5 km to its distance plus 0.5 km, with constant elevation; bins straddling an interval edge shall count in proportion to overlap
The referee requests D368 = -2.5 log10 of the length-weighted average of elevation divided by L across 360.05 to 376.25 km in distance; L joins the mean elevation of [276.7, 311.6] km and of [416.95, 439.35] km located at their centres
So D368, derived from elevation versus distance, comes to 0.235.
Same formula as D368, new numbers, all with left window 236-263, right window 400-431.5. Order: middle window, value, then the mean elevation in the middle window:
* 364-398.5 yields 0.28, 107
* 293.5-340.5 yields 0.18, 134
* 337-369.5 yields 0.18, 124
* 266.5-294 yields 0.11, 154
